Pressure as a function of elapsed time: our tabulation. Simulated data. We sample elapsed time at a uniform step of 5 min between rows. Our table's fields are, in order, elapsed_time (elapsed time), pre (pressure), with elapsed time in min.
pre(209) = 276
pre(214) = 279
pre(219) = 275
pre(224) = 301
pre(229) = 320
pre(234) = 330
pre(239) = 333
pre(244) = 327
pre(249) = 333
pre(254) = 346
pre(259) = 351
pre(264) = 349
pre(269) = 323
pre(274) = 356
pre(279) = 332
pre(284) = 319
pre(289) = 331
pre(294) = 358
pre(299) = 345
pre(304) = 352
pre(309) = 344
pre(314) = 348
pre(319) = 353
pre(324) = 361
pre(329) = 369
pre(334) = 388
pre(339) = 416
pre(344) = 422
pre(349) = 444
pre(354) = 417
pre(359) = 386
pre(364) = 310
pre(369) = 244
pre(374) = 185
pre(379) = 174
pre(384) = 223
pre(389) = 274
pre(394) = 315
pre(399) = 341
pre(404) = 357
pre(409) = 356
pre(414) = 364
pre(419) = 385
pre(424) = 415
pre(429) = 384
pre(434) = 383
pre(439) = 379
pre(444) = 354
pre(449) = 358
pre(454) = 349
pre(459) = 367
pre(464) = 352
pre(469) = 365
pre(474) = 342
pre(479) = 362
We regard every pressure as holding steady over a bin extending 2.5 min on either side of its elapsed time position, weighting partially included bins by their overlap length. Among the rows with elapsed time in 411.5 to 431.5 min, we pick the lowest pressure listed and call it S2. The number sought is 364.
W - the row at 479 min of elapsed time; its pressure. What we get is 362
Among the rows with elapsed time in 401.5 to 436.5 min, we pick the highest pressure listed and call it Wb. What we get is 415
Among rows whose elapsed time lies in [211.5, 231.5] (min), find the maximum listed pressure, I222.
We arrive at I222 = 320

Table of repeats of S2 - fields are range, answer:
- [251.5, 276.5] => 323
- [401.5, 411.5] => 356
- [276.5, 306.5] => 319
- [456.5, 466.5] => 352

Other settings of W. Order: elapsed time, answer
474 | 342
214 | 279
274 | 356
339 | 416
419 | 385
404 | 357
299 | 345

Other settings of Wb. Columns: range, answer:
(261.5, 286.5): 356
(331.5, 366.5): 444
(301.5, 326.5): 361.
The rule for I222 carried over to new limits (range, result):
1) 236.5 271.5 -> 351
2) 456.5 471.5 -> 367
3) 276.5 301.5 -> 358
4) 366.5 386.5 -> 244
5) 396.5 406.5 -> 357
